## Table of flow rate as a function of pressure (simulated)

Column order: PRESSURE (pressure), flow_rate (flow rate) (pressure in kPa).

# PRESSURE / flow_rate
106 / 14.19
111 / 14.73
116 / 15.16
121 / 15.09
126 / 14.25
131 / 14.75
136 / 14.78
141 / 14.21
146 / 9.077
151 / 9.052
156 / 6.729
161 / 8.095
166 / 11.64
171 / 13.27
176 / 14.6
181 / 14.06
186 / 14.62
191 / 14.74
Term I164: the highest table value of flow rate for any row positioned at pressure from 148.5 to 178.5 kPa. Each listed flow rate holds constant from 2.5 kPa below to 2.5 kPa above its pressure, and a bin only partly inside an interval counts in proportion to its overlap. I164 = 14.6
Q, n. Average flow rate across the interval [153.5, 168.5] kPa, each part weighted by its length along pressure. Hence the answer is 8.82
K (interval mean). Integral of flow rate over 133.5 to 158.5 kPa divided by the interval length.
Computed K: 10.8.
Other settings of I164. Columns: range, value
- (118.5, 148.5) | 15.09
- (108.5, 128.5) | 15.16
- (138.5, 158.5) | 14.21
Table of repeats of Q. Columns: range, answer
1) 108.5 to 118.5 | 14.9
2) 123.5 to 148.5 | 13.4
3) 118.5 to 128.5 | 14.7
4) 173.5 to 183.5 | 14.3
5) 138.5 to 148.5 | 11.6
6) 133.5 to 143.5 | 14.5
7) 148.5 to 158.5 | 7.89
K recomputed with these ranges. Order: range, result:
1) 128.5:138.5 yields 14.8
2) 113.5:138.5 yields 14.8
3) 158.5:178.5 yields 11.9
